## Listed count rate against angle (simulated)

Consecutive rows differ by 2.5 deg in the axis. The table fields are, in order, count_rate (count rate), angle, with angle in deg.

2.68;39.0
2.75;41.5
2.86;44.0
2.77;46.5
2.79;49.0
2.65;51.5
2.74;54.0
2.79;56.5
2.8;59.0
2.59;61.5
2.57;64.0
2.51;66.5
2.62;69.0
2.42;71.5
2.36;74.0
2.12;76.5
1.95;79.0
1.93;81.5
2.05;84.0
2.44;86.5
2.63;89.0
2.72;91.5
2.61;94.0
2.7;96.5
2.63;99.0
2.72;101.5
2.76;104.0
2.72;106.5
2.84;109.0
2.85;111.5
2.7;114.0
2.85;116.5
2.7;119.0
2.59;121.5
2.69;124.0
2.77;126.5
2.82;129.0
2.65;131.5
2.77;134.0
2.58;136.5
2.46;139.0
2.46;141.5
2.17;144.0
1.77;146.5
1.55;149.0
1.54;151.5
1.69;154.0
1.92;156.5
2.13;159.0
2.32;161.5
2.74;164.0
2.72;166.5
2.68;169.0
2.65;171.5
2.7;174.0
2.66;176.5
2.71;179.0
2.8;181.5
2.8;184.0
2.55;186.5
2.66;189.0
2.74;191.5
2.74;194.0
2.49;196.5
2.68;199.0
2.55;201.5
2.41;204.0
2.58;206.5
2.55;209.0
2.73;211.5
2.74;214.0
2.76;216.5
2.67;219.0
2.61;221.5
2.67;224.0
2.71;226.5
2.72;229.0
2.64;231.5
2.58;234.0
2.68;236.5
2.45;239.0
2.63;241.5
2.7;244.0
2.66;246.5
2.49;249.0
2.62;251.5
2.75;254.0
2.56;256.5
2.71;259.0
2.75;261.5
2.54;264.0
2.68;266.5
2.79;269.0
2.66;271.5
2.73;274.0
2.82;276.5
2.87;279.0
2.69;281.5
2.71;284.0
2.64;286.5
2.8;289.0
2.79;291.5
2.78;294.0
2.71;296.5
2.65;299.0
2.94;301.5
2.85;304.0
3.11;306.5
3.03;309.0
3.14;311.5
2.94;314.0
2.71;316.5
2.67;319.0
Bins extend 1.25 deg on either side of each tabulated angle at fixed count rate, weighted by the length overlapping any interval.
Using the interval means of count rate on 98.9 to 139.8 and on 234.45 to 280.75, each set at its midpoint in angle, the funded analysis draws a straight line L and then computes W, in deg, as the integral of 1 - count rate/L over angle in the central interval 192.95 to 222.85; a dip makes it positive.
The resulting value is 0.7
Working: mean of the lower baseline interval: 2.72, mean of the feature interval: 2.63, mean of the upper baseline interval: 2.67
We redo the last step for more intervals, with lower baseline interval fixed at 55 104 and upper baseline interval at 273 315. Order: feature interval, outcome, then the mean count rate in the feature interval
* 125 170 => 4.84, 2.32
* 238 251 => 0.78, 2.59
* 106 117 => -1.09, 2.79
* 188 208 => 0.57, 2.6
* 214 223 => 0.09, 2.69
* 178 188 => -0.21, 2.71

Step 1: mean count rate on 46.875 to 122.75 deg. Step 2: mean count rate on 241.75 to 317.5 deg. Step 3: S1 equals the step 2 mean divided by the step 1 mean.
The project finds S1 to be 1.07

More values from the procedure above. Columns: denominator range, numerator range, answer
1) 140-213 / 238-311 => 1.12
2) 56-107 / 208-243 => 1.06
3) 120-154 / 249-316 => 1.18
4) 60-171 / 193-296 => 1.09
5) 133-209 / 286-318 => 1.17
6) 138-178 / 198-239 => 1.17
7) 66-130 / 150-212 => 0.98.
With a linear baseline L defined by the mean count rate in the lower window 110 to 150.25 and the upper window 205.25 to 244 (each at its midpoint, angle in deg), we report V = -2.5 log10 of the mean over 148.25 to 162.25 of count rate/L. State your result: 0.35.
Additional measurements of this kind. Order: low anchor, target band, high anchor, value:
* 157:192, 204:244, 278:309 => 0.02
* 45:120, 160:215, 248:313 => 0.02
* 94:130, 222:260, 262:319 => 0.06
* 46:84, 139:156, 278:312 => 0.34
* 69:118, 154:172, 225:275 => 0.08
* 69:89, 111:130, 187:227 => -0.16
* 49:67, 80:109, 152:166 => -0.03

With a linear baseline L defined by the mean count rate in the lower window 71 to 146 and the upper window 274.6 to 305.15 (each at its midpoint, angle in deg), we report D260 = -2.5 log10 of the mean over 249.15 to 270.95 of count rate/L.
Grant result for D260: 0.03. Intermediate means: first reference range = 2.55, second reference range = 2.77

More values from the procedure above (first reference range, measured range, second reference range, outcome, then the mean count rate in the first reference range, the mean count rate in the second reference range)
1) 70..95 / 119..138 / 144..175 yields -0.20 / 2.32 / 2.2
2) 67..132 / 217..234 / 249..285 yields 0.00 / 2.57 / 2.7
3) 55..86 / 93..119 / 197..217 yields -0.12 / 2.4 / 2.61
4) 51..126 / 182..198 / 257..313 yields 0.01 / 2.58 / 2.79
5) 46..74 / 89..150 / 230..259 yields 0.02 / 2.64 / 2.62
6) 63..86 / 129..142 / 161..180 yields -0.04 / 2.28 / 2.66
